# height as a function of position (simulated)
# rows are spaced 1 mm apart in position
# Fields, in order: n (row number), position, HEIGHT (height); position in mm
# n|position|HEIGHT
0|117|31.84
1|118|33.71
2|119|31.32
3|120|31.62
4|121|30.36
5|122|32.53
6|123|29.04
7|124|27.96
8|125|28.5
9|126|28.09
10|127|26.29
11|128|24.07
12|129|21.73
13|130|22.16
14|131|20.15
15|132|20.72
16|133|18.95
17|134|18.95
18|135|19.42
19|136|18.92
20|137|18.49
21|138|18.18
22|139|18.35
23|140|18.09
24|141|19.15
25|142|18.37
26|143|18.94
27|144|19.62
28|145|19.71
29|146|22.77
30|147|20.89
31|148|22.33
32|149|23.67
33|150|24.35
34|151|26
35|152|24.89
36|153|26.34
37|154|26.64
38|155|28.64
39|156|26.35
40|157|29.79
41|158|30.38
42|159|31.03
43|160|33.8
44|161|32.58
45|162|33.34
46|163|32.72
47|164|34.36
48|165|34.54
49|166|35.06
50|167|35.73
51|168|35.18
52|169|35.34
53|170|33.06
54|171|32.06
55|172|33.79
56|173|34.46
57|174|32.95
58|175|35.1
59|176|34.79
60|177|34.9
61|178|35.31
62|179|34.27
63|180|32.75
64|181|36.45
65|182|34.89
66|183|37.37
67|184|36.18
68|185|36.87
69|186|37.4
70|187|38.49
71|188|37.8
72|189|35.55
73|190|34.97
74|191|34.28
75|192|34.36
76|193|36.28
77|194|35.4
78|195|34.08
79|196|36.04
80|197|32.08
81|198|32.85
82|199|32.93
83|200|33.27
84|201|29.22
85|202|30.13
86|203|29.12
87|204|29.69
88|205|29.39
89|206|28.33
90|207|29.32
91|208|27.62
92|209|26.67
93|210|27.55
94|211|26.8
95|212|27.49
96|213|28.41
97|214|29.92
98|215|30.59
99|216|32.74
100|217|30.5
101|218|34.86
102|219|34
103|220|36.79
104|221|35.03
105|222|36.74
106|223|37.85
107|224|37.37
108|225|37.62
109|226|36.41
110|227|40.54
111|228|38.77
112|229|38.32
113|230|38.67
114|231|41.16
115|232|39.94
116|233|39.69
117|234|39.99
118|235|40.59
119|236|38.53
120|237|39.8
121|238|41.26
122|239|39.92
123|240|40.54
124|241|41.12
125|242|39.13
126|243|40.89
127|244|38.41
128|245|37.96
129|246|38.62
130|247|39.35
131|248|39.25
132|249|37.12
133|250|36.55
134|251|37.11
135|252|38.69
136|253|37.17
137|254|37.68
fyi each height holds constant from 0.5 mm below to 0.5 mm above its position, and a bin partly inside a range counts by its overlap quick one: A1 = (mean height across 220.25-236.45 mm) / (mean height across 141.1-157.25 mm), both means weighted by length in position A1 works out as 1.64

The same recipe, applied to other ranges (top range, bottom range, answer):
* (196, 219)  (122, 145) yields 1.39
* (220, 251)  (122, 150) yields 1.78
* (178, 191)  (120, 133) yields 1.39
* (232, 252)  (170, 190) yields 1.11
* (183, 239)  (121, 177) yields 1.29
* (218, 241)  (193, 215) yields 1.27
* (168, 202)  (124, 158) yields 1.53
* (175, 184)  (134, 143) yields 1.88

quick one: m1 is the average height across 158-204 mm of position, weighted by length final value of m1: 34.2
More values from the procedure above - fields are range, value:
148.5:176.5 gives 31.3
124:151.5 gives 21.5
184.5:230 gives 33.4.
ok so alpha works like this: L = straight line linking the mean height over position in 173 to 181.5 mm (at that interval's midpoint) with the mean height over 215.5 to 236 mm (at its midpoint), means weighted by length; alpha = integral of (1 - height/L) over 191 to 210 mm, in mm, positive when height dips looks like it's 2.3 mm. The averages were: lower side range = 34.6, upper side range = 37.4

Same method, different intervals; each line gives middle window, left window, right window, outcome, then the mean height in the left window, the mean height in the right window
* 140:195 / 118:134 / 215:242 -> 0.19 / 26.2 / 37.9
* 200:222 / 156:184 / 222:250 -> 3.98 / 33.8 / 39.1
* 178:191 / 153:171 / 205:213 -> -2.57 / 32.1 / 27.8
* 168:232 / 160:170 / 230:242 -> 5.43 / 34.2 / 40.1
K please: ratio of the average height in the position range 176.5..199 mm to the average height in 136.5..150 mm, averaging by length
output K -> 1.8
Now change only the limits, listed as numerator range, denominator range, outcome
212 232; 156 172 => 1.07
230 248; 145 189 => 1.25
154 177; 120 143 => 1.44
